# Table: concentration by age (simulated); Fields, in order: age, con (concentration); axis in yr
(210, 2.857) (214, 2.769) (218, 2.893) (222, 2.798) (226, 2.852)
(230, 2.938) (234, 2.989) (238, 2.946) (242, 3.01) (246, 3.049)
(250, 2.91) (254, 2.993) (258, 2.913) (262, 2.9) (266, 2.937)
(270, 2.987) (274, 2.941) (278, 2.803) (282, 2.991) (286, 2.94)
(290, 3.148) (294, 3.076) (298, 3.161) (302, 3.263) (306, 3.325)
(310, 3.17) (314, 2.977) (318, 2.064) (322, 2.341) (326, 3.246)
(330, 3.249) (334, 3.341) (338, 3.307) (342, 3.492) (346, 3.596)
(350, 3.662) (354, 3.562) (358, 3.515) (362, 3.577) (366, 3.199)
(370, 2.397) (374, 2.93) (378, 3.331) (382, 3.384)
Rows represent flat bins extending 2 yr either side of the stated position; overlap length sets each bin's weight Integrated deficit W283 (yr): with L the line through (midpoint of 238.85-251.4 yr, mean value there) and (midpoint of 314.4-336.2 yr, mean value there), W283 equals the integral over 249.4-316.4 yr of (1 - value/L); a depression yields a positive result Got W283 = -2.2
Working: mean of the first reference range 2.99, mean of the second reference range 2.86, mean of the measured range 3.02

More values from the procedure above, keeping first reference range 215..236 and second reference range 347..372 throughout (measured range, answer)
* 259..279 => 0.7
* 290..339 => 2.1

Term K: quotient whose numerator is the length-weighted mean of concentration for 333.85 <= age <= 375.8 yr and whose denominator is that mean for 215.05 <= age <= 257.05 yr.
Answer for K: 1.13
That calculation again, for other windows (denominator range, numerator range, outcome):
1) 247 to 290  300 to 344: 1.04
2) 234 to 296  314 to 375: 1.06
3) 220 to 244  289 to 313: 1.09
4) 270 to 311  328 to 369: 1.11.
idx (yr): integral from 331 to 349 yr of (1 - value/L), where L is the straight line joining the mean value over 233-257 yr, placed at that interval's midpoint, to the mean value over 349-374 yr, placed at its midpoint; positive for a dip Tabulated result -1.2 yr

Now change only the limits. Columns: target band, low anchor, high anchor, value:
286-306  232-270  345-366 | 0.36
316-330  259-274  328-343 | 2.66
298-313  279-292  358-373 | -0.93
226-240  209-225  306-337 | -0.47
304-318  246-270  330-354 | 1.16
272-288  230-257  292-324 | 0.15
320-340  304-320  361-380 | -1.07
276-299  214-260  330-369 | 1.04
